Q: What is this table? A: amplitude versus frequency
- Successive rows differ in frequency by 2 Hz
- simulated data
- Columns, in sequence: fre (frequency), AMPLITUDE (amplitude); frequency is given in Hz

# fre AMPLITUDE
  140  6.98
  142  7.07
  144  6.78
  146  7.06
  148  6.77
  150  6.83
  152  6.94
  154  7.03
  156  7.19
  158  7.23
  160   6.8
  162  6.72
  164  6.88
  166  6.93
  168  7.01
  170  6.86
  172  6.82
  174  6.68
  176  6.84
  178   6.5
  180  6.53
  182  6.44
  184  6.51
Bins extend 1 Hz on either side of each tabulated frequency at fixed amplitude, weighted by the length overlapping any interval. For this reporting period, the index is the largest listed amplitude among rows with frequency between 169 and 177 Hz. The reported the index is 6.86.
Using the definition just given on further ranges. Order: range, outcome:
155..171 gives 7.23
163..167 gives 6.93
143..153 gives 7.06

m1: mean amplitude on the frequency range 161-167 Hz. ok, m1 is 6.84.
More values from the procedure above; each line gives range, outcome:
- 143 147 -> 6.92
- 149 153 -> 6.88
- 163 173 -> 6.9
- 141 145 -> 6.93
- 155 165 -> 6.96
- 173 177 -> 6.76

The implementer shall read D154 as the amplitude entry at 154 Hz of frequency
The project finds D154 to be 7.03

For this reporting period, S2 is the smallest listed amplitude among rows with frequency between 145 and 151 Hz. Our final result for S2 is 6.77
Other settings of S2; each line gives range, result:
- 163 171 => 6.86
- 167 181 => 6.5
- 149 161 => 6.8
